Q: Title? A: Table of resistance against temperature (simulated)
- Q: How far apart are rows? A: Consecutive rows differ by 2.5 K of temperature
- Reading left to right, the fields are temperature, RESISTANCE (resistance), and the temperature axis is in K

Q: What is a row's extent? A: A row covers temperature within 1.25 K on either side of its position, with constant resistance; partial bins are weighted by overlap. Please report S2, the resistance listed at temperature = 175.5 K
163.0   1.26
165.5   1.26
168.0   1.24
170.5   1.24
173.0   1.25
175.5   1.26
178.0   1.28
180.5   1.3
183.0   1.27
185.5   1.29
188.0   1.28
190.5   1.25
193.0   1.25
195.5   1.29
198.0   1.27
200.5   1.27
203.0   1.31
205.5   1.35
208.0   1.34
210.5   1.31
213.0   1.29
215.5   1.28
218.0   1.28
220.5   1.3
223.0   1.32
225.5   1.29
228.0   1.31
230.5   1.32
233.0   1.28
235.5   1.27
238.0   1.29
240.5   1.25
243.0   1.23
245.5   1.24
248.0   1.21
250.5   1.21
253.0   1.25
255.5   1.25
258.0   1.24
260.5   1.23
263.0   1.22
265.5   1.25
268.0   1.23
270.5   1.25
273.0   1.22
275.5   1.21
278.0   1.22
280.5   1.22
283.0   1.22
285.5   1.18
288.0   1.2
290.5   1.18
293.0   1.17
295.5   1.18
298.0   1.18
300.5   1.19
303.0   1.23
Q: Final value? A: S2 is 1.26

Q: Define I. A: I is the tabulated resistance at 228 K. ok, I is 1.31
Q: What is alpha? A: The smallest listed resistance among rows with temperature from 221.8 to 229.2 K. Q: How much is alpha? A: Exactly 1.29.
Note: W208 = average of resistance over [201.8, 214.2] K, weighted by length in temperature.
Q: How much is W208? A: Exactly 1.32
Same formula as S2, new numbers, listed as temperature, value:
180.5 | 1.3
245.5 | 1.24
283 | 1.22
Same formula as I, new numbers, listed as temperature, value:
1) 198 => 1.27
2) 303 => 1.23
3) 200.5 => 1.27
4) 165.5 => 1.26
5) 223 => 1.32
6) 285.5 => 1.18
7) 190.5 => 1.25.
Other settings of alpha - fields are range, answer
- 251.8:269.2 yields 1.22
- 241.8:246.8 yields 1.23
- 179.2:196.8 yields 1.25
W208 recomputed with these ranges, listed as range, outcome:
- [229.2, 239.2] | 1.29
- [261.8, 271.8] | 1.24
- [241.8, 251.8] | 1.22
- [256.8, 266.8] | 1.23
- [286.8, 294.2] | 1.18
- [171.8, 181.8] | 1.27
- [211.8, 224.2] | 1.29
